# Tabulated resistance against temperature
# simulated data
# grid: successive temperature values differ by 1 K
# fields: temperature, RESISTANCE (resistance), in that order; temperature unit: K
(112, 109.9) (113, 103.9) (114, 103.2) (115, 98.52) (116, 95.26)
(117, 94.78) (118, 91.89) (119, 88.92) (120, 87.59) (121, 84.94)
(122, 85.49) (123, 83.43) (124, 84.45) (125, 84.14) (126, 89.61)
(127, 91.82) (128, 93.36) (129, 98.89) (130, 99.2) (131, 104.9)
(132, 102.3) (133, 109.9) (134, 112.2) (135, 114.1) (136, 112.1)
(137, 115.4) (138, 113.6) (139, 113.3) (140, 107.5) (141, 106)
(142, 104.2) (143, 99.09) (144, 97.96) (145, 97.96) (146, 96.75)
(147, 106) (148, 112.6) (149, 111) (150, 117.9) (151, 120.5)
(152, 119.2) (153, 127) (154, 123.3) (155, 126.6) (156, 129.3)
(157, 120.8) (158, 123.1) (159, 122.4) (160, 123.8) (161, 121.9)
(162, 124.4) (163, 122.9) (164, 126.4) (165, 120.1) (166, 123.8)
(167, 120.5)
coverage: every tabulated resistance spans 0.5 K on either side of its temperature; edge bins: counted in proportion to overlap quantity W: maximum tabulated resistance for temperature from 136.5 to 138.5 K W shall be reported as 115.4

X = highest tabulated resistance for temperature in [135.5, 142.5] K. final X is 115.4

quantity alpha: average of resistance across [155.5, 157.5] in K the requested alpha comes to 125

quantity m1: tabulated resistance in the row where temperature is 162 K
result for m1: 124.4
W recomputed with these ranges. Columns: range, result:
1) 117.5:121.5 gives 91.89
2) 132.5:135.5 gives 114.1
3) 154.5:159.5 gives 129.3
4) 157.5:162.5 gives 124.4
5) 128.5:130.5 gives 99.2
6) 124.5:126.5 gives 89.61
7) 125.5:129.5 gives 98.89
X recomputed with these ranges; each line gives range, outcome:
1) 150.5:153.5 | 127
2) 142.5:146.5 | 99.09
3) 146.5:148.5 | 112.6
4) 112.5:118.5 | 103.9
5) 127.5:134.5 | 112.2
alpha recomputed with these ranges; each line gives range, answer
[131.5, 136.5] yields 110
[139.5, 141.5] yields 107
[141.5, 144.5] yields 100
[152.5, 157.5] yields 125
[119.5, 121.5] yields 86.3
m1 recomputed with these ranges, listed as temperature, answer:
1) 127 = 91.82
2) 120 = 87.59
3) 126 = 89.61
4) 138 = 113.6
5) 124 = 84.45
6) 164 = 126.4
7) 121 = 84.94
